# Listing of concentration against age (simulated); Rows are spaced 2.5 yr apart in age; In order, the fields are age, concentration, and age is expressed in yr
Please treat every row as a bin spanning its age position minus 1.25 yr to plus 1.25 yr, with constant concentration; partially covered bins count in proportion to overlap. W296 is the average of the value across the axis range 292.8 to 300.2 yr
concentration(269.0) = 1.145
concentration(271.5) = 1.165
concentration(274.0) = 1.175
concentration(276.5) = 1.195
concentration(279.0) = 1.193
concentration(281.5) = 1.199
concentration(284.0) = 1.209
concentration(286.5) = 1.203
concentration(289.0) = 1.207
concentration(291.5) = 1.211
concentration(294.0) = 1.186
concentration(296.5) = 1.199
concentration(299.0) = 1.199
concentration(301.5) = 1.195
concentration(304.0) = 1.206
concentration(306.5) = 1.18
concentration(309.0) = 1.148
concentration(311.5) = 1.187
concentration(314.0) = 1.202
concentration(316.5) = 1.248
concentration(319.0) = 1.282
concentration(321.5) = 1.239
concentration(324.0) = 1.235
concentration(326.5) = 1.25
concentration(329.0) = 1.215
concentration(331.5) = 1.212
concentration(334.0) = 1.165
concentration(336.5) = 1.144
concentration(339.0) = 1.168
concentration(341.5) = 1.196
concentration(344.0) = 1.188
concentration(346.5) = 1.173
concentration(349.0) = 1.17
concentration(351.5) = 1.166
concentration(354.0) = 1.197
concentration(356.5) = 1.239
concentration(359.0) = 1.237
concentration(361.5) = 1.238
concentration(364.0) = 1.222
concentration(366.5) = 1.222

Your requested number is 1.19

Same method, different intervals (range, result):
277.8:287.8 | 1.2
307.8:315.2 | 1.18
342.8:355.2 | 1.18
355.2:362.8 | 1.24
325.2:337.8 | 1.2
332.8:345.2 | 1.17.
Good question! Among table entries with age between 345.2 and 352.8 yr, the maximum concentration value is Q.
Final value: 1.173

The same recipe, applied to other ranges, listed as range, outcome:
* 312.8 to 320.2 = 1.282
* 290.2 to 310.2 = 1.211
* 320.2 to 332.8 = 1.25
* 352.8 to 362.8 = 1.239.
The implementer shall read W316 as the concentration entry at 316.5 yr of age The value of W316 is 1.248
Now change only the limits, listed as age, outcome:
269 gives 1.145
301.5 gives 1.195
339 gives 1.168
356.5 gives 1.239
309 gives 1.148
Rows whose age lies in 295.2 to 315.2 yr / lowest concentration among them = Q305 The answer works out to 1.148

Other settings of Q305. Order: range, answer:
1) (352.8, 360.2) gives 1.197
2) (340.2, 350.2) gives 1.17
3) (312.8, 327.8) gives 1.202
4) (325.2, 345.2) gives 1.144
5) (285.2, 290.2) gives 1.203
